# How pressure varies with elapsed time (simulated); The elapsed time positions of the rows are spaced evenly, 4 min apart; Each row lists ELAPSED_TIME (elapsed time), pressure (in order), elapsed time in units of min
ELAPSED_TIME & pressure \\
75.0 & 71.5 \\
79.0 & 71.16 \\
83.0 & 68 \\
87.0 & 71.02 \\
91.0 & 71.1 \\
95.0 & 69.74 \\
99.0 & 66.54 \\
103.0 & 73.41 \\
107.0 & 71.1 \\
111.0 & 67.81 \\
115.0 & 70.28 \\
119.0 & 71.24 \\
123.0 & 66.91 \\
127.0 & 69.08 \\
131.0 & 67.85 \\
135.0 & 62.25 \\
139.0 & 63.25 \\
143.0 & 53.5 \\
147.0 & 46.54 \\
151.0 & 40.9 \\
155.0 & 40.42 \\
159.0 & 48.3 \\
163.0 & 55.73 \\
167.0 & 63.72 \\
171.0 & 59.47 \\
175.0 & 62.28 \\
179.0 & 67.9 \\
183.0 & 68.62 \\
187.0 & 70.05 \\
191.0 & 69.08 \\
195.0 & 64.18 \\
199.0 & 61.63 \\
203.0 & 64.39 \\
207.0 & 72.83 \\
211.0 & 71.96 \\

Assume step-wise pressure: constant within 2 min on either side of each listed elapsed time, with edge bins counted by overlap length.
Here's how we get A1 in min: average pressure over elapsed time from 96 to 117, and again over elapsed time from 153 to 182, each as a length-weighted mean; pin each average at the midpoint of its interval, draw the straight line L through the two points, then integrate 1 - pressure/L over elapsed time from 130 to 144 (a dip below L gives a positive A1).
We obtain 0.4 min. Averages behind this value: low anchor 69.8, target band 61.9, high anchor 57.2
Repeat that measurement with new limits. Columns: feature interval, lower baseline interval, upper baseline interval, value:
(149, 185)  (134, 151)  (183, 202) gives 2.46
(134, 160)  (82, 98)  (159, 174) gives 4.66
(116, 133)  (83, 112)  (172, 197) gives 0.04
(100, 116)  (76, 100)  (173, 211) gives -0.26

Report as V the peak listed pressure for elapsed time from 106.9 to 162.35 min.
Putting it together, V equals 71.24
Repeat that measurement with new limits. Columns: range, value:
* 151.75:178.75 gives 63.72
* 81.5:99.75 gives 71.1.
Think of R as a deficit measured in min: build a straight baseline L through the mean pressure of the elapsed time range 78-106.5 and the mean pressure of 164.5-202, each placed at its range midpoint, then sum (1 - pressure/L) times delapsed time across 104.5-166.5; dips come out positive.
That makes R 7.29 min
